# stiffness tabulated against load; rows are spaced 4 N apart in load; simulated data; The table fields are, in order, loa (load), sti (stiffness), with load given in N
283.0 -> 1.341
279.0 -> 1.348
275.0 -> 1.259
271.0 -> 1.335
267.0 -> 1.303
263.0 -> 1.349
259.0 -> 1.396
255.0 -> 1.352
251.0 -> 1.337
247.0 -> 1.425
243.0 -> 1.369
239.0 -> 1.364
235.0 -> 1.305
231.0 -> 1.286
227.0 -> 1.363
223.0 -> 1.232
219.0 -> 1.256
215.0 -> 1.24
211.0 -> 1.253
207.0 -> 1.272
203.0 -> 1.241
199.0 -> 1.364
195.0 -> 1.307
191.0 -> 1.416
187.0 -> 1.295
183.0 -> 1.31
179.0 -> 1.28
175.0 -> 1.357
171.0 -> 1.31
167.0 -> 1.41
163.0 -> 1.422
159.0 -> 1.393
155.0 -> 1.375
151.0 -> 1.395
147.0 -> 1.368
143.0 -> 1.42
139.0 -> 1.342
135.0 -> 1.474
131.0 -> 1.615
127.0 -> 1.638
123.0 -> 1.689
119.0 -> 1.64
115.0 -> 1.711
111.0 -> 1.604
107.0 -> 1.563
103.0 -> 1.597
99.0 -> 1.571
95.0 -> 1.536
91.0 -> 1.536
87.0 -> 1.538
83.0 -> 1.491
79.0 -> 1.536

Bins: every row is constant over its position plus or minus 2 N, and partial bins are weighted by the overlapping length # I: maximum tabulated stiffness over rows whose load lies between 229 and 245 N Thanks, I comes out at 1.369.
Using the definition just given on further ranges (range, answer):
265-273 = 1.335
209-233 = 1.363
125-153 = 1.638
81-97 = 1.538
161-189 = 1.422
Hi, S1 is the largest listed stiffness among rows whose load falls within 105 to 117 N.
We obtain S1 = 1.711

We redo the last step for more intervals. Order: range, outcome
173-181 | 1.357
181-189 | 1.31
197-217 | 1.364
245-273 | 1.425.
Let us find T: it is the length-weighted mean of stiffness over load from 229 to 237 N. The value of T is 1.3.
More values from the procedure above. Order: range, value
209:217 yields 1.25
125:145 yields 1.5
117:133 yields 1.65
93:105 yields 1.57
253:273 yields 1.35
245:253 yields 1.38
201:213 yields 1.26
